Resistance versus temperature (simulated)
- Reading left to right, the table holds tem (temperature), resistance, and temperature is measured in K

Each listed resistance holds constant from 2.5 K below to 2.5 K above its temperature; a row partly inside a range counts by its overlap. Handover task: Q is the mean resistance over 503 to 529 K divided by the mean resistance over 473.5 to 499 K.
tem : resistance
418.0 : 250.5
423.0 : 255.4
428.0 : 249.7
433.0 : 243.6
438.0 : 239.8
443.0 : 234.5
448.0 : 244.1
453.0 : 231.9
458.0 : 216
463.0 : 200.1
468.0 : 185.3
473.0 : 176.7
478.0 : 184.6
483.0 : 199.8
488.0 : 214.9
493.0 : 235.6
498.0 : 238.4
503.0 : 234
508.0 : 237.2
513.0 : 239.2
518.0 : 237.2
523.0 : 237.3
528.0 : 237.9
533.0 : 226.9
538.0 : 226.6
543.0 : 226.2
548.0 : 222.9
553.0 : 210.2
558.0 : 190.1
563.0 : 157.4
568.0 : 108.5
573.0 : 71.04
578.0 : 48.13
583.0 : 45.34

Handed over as 1.13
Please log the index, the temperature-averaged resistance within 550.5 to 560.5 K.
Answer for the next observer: 200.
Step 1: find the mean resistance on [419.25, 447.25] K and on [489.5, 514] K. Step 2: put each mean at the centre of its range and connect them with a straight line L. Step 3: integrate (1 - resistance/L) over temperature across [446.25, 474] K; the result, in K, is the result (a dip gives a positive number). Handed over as 3.6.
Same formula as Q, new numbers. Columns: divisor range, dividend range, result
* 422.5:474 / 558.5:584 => 0.43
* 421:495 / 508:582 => 0.85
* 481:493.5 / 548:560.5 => 0.95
